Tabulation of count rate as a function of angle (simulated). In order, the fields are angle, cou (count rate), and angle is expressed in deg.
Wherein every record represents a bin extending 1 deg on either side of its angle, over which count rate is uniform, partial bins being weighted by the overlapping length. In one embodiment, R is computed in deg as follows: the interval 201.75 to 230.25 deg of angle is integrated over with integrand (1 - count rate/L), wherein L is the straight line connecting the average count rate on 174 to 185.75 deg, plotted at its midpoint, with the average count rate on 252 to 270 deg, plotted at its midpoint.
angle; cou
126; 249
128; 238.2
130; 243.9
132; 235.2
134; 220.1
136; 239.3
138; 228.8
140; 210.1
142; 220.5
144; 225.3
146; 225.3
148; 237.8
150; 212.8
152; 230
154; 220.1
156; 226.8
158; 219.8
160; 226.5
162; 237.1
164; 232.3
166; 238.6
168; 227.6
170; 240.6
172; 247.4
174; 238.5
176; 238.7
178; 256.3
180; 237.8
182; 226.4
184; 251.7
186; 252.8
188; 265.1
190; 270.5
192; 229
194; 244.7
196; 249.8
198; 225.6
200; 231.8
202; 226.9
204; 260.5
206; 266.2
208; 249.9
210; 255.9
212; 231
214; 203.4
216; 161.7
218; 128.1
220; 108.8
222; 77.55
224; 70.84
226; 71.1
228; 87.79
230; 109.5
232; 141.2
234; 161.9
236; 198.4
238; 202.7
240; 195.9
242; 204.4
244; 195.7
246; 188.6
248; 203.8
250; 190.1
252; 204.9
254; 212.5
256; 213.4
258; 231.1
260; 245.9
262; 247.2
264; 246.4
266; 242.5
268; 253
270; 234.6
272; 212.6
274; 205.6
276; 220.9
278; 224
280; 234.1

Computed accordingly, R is 8.6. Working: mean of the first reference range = 243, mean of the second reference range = 235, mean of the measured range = 167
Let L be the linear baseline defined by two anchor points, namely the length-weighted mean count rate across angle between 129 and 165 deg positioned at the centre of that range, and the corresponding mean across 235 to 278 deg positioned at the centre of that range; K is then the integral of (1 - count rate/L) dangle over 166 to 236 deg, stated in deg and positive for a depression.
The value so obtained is 5.6 deg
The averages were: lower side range 227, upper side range 217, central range 205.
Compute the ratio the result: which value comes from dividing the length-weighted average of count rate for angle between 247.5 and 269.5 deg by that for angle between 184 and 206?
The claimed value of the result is 0.9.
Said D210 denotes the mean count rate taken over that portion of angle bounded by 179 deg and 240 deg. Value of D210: 197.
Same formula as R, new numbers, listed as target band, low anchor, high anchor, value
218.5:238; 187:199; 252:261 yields 9.6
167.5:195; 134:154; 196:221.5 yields -3.6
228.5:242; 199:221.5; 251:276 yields 3.1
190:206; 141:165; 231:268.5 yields -1.8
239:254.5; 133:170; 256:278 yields 2.2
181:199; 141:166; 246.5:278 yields -1.6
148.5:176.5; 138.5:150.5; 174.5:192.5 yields 0.4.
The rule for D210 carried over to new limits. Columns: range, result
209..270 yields 184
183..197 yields 252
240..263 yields 212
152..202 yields 239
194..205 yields 239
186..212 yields 248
